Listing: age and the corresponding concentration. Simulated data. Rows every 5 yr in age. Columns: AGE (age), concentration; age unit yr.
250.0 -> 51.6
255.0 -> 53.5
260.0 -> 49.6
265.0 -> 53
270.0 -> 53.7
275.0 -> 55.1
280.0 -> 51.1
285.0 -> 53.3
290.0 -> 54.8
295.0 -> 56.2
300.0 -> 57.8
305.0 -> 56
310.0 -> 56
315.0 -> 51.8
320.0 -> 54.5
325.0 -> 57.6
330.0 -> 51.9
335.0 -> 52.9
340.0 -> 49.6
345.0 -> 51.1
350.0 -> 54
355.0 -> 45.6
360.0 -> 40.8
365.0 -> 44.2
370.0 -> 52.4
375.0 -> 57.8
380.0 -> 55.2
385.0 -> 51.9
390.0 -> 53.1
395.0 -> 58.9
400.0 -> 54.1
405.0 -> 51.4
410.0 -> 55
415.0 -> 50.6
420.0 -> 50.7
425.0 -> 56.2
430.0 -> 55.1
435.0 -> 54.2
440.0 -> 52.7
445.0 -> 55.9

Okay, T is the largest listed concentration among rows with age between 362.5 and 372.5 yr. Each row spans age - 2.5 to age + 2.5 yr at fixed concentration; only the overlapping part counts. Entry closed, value 52.4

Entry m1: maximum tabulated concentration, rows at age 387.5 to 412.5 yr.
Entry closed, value 58.9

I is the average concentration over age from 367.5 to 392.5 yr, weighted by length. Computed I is 54.1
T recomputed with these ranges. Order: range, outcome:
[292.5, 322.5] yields 57.8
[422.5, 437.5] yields 56.2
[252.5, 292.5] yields 55.1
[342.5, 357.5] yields 54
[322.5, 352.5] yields 57.6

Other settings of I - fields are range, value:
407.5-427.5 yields 53.1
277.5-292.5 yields 53.1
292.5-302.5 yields 57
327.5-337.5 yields 52.4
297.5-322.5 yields 55.2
